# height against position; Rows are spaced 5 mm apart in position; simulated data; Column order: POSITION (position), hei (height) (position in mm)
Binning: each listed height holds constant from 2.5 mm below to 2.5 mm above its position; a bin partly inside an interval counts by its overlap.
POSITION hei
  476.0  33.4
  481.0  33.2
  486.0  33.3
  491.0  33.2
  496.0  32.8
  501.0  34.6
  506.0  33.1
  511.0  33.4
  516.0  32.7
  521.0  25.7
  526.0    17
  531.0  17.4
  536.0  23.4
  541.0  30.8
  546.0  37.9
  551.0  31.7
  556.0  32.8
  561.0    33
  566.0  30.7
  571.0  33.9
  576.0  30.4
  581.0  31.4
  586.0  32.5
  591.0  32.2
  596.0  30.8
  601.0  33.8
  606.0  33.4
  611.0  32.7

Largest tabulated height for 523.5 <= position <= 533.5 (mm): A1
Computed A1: 17.4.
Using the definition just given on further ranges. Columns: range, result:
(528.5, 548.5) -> 37.9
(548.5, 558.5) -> 32.8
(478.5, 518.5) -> 34.6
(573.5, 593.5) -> 32.5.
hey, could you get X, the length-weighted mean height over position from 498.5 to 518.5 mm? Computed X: 33.5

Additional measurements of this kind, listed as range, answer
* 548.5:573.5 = 32.4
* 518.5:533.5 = 20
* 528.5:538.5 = 20.4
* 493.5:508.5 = 33.5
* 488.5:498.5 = 33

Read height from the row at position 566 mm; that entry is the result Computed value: 30.7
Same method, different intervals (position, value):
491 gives 33.2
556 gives 32.8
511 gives 33.4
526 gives 17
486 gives 33.3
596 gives 30.8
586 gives 32.5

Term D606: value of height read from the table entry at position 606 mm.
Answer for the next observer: 33.4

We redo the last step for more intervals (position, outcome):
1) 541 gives 30.8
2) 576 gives 30.4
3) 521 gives 25.7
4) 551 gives 31.7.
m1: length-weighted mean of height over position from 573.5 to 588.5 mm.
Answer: 31.4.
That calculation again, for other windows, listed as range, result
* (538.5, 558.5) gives 33.3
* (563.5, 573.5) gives 32.3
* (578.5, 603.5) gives 32.1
